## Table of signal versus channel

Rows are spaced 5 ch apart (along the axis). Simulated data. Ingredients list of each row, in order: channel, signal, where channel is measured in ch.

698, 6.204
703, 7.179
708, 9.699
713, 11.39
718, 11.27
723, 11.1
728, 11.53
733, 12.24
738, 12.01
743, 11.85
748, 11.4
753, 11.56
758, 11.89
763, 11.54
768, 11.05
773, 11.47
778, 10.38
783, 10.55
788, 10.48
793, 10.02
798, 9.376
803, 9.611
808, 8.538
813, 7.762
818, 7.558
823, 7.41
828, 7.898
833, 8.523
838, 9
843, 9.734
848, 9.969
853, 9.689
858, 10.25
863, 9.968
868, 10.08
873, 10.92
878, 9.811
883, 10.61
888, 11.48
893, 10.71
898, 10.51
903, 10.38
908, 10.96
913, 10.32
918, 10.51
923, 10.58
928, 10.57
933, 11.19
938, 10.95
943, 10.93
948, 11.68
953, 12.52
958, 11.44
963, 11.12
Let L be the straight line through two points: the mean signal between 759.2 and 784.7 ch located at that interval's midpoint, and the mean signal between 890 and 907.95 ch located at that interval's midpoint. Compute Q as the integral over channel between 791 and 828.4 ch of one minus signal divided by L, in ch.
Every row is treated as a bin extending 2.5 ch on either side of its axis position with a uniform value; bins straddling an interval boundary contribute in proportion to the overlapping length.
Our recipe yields 8.2 ch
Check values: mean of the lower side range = 11.1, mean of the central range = 8.54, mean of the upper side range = 10.6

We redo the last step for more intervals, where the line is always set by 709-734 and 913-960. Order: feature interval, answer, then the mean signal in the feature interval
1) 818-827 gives 3.0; 7.53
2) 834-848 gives 2.3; 9.38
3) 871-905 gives 1.6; 10.6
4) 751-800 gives 2.0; 10.8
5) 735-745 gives -0.5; 11.9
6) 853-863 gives 1.0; 10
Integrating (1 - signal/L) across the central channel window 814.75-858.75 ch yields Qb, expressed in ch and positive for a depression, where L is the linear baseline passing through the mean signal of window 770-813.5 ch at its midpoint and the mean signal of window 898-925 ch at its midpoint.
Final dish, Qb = 5.8 ch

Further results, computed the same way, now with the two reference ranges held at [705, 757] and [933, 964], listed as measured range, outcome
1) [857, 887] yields 2.8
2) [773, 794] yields 1.6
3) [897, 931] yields 2.6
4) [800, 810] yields 2.0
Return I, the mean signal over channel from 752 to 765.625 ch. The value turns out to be 11.7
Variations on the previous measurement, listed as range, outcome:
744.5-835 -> 9.86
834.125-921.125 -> 10.3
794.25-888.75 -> 9.35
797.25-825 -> 8.33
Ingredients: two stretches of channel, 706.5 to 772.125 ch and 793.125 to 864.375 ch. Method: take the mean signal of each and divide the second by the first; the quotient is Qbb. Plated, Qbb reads 0.78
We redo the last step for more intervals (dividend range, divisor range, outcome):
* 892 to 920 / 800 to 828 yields 1.29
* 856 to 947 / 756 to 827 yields 1.09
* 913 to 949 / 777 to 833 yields 1.21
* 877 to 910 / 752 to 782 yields 0.95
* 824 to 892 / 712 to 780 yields 0.85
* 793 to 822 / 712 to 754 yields 0.74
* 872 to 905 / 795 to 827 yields 1.27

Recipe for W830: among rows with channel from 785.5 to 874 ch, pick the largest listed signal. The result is 10.92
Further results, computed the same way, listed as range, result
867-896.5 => 11.48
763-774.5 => 11.54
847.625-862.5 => 10.25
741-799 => 11.89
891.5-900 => 10.71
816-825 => 7.558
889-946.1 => 11.19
